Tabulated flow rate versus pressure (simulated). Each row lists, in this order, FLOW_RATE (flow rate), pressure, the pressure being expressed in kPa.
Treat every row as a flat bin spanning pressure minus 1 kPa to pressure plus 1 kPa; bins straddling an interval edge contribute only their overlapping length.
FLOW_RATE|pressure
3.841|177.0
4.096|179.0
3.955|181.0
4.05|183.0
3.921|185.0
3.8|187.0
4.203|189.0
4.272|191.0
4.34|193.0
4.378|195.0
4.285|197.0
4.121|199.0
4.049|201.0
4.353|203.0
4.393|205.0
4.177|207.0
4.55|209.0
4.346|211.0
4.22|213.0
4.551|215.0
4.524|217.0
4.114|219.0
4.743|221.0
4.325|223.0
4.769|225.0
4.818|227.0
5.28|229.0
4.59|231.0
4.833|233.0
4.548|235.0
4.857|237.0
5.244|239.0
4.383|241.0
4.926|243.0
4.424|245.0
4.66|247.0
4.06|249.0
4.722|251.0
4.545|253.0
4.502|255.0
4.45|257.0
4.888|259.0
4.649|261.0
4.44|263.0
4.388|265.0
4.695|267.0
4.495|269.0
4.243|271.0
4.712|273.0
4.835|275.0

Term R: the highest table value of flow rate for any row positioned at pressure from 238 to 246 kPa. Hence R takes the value 5.244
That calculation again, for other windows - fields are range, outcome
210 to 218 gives 4.551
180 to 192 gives 4.272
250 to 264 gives 4.888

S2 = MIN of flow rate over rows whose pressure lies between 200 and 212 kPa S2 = 4.049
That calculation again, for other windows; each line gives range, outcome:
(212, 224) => 4.114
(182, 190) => 3.8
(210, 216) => 4.22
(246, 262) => 4.06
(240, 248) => 4.383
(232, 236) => 4.548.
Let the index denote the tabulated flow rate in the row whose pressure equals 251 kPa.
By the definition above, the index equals 4.722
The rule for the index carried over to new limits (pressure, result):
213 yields 4.22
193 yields 4.34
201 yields 4.049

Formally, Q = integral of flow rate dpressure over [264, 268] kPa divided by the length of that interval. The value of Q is 4.54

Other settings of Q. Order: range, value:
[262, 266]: 4.41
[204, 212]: 4.37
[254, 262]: 4.62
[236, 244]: 4.85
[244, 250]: 4.38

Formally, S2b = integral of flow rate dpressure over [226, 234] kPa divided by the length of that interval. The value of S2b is 4.88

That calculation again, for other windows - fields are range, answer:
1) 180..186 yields 3.98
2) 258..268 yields 4.61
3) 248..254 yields 4.44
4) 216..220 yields 4.32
